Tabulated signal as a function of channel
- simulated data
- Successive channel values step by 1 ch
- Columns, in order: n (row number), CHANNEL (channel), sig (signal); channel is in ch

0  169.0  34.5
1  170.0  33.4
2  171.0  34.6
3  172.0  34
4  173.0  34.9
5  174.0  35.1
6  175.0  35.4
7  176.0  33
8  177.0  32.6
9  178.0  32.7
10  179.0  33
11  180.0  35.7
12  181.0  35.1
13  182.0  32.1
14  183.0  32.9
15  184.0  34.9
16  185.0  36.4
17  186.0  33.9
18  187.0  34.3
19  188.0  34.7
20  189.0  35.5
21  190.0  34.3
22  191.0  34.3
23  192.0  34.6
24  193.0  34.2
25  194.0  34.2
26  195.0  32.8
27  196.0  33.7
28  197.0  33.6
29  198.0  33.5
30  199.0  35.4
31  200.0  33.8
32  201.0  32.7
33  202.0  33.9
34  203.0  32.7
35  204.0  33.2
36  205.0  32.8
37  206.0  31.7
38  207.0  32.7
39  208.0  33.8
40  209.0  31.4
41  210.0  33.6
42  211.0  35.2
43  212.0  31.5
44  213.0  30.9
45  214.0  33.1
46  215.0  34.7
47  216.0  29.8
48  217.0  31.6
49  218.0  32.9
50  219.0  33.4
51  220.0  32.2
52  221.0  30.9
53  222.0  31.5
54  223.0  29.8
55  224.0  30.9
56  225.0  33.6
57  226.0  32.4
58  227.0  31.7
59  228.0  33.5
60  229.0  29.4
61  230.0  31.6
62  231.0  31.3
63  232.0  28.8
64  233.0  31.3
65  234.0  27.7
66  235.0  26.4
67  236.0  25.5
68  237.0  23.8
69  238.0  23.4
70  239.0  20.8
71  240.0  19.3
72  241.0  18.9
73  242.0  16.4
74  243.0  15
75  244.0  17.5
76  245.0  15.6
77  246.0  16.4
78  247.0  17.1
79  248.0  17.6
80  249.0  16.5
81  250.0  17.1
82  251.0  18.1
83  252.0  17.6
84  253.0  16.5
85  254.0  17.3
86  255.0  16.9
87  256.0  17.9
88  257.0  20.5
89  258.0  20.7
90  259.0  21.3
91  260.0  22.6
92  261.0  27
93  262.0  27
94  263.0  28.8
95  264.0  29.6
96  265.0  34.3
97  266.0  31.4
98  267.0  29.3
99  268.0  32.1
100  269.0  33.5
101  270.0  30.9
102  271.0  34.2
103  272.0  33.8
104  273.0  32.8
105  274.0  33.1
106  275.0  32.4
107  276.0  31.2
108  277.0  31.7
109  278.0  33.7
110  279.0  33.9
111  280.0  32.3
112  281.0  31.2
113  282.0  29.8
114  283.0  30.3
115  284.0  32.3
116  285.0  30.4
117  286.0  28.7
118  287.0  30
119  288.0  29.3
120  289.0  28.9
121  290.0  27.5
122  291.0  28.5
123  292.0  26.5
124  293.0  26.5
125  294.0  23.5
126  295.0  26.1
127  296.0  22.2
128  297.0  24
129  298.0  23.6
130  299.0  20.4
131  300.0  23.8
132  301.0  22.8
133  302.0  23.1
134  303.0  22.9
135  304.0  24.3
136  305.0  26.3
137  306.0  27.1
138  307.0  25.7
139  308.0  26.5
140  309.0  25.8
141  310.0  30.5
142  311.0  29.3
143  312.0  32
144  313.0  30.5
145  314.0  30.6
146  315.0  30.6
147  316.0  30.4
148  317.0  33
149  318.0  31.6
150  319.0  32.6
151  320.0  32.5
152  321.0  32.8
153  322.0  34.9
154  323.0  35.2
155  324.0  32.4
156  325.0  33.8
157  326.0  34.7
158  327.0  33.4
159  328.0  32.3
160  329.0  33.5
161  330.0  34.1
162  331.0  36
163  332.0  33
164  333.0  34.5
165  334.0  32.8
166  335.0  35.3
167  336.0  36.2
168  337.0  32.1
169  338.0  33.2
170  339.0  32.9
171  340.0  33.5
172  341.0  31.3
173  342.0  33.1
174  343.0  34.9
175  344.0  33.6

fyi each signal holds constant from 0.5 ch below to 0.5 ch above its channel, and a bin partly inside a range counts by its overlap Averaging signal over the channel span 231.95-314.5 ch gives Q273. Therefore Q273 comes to 25.7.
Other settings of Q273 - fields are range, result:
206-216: 32.8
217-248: 26.2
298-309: 24.3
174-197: 34.1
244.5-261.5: 18.6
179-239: 32.2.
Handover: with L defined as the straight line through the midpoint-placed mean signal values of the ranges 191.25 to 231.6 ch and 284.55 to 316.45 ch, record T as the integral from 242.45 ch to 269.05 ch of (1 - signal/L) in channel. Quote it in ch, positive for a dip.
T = 6.98 ch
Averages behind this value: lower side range 32.7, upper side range 26.8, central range 21.8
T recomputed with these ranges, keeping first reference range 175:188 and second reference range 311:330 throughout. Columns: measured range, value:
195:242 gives 4.13 ch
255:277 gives 3.01 ch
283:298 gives 2.48 ch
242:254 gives 5.94 ch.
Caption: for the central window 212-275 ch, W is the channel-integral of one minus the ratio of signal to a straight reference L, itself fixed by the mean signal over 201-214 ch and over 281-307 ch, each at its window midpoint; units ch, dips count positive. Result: 7.9 ch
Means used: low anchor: 32.8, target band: 26.3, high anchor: 26.4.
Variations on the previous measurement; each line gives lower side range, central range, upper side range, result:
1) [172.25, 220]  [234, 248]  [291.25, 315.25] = 4.8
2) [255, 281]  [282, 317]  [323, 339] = 4.8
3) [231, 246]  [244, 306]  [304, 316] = -1.0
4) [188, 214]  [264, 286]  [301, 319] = -1.5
